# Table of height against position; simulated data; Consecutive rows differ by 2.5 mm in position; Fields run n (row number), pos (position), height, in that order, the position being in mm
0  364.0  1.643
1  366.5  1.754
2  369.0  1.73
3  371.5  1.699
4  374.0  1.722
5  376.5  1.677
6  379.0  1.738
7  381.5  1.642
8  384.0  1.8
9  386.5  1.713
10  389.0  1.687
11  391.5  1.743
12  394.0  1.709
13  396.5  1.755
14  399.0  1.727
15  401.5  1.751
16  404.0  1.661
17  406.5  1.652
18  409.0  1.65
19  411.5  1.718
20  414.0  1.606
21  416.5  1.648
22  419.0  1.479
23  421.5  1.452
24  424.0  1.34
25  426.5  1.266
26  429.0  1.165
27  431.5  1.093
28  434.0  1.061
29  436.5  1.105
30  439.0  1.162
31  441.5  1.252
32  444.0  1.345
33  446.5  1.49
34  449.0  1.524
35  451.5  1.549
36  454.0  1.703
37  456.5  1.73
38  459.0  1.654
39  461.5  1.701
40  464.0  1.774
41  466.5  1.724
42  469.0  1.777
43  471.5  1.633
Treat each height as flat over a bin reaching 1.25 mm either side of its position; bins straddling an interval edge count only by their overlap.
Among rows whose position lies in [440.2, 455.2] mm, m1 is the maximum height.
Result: 1.703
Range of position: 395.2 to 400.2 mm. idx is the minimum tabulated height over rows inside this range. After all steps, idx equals 1.727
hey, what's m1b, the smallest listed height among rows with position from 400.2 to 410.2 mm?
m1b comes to 1.65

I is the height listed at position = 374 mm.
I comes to 1.722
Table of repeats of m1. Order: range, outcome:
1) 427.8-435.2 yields 1.165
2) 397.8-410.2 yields 1.751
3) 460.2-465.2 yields 1.774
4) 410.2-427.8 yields 1.718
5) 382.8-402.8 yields 1.8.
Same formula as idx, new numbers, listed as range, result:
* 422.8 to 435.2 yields 1.061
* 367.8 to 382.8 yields 1.642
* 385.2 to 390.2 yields 1.687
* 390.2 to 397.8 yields 1.709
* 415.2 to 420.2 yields 1.479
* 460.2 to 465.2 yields 1.701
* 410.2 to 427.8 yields 1.266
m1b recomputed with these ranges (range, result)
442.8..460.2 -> 1.345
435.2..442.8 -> 1.105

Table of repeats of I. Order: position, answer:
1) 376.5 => 1.677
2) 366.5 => 1.754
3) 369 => 1.73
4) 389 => 1.687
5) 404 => 1.661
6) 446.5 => 1.49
